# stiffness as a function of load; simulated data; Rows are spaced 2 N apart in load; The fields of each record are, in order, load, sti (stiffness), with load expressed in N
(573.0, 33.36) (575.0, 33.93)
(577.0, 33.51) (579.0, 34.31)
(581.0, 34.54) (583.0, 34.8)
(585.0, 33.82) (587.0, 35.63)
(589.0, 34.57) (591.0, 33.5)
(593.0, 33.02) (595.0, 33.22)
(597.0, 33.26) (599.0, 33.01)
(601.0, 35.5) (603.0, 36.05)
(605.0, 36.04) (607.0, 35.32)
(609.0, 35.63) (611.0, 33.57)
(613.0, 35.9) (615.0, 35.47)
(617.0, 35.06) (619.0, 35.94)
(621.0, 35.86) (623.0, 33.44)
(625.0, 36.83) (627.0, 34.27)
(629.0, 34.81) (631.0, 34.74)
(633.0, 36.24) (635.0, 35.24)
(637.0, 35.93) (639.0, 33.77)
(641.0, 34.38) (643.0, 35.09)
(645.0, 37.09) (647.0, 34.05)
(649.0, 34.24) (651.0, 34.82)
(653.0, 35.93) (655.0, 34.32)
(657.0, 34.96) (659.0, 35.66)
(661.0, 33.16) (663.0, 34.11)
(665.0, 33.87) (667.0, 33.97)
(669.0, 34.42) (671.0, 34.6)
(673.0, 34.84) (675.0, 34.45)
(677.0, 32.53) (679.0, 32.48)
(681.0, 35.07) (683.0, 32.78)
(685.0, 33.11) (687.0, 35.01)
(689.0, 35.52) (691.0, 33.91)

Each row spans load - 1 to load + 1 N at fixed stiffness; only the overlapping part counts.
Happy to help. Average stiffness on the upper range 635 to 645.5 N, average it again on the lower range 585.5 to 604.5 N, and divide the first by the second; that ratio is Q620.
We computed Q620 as 1.03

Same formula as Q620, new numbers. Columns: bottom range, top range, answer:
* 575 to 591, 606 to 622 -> 1.03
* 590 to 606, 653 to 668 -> 1.01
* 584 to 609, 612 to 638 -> 1.03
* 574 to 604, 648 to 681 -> 1.00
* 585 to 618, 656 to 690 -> 0.99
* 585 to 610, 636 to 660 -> 1.01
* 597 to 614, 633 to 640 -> 1.00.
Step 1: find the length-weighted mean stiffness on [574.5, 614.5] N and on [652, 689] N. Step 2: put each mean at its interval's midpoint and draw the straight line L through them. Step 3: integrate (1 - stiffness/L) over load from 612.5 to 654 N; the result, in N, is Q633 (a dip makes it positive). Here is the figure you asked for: -1.0 N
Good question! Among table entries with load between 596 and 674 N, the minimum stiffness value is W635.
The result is 33.01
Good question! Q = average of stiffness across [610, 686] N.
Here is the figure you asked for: 34.7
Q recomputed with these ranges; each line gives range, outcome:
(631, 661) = 35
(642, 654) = 35.2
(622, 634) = 35.1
